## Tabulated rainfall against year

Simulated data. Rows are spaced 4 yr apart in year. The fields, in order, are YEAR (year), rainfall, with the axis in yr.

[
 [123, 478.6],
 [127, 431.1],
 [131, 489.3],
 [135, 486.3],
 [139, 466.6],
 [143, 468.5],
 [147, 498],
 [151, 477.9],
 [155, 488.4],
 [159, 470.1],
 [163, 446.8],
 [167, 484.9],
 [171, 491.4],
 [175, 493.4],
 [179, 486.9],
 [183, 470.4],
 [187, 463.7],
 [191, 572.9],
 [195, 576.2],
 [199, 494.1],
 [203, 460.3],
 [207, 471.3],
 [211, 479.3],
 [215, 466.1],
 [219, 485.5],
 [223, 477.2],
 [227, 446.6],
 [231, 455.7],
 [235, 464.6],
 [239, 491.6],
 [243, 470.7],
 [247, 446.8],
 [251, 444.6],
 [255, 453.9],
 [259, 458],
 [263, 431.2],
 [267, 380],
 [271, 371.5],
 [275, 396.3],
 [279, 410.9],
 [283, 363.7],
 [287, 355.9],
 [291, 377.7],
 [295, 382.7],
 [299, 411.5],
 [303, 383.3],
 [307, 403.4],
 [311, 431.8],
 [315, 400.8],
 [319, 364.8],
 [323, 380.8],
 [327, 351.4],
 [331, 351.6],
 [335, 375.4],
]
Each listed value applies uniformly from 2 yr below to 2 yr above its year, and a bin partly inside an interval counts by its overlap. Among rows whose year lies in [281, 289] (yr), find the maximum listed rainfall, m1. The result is 363.7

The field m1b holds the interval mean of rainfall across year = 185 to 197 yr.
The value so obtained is 538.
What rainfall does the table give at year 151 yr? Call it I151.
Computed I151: 477.9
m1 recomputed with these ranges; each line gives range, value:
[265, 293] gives 410.9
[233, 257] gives 491.6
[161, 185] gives 493.4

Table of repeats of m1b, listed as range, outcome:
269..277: 384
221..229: 462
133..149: 480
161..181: 481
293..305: 392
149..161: 479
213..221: 476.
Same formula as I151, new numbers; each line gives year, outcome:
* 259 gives 458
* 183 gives 470.4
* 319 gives 364.8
